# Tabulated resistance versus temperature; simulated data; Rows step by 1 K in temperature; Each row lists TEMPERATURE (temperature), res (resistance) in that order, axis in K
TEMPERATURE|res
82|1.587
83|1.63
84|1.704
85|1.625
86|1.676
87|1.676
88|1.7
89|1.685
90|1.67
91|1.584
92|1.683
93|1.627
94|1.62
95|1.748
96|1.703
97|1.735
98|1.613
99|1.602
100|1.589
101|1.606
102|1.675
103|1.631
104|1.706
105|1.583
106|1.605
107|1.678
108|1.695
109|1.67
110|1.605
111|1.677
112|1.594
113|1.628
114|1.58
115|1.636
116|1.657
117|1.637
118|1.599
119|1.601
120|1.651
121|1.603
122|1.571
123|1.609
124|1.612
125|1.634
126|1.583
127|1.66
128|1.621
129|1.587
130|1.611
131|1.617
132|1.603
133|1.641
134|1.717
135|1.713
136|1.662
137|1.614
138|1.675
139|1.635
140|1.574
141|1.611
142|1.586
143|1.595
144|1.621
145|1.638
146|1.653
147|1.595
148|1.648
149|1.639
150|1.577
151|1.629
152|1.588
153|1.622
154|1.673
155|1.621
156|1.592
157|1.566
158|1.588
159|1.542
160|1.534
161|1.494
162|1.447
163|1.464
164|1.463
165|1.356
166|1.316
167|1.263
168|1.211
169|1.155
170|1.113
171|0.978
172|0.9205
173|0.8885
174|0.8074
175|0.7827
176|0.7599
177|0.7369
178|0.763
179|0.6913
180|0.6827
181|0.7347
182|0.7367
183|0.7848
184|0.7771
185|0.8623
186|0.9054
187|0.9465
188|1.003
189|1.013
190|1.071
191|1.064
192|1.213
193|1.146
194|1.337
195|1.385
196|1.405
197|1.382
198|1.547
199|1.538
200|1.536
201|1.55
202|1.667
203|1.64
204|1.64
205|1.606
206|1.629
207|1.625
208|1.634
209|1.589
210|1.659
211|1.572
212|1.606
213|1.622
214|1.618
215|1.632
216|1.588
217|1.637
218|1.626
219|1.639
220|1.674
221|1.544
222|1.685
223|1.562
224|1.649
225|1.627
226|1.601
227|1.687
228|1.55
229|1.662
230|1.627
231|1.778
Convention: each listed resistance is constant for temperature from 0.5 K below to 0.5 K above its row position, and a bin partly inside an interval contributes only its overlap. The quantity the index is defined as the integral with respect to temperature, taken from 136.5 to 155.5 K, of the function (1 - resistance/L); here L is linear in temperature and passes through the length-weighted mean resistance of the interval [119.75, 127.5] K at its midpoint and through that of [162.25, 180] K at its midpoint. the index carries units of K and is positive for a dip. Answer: -4.0 K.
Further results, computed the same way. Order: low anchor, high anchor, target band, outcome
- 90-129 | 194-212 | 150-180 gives 6.32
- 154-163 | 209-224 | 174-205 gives 9.30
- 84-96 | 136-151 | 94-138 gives 0.20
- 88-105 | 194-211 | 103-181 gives 6.86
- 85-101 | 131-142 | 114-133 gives 0.34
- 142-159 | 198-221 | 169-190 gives 9.83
